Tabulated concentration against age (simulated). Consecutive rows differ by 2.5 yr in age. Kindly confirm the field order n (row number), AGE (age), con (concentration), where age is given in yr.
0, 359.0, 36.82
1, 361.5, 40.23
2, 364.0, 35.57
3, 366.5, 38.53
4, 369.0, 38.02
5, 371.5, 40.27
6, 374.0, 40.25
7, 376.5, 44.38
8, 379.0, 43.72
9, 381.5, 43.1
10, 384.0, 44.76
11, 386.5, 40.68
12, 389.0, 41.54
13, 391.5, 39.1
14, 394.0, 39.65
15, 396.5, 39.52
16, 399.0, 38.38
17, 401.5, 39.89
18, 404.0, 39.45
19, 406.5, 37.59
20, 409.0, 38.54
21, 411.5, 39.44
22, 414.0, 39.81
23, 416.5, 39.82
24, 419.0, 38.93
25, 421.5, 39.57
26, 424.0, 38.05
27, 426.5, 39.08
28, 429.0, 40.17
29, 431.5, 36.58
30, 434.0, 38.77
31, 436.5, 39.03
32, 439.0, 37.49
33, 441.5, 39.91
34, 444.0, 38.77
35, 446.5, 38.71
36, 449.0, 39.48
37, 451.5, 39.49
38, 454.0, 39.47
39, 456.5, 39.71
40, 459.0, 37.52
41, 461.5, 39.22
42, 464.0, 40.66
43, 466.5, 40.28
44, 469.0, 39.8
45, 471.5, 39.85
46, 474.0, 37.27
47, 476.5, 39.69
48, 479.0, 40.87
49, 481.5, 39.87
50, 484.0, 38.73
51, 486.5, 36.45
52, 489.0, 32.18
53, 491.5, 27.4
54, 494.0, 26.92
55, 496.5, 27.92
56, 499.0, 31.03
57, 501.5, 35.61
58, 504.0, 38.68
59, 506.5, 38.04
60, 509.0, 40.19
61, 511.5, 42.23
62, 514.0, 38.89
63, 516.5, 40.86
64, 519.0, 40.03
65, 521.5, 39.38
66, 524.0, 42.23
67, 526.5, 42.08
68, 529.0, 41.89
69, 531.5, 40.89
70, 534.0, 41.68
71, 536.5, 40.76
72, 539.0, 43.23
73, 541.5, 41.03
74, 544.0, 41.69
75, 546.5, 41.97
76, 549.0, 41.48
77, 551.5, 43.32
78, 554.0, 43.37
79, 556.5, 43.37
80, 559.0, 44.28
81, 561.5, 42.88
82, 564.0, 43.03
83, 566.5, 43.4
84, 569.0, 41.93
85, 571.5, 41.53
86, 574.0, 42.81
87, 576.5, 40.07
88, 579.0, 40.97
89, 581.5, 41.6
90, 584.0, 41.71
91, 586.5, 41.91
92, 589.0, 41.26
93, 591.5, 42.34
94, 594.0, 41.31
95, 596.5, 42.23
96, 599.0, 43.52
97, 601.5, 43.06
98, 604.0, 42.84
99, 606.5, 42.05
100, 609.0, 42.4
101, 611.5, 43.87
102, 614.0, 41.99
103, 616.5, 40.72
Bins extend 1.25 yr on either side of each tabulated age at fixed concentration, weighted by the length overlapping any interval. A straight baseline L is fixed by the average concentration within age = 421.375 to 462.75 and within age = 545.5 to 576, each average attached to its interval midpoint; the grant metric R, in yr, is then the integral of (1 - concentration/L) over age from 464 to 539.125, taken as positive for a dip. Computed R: 4.9 yr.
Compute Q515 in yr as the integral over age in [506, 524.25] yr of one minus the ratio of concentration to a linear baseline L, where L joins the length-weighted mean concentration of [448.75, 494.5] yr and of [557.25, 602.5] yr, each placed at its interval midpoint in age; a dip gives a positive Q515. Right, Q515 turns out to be -0.3 yr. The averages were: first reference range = 37.8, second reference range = 42.2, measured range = 40.2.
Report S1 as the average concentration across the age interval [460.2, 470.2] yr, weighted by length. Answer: 40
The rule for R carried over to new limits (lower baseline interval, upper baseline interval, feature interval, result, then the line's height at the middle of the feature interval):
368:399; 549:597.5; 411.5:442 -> 1.8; 41.4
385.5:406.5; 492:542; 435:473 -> -0.2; 39.1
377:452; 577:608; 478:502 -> 4.2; 40.7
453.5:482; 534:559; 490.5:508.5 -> 3.6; 40.6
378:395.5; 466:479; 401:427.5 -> 1.2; 41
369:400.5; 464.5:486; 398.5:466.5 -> 2.0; 40.3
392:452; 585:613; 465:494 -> 2.2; 40.1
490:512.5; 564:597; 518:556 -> -4.2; 37.6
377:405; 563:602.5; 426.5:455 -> 1.6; 41.3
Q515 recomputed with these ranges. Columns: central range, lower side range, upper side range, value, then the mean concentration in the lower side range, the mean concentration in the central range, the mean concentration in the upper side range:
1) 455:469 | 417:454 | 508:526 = -0.02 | 38.9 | 39.5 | 40.6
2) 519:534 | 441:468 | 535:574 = 0.14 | 39.4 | 41.2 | 42.5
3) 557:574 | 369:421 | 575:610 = -0.46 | 40.4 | 42.9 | 42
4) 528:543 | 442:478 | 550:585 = -0.02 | 39.3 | 41.6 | 42.4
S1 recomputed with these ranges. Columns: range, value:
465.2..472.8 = 40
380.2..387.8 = 42.8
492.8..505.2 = 32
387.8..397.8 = 39.9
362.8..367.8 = 37.1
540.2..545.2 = 41.4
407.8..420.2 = 39.3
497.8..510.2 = 36.7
